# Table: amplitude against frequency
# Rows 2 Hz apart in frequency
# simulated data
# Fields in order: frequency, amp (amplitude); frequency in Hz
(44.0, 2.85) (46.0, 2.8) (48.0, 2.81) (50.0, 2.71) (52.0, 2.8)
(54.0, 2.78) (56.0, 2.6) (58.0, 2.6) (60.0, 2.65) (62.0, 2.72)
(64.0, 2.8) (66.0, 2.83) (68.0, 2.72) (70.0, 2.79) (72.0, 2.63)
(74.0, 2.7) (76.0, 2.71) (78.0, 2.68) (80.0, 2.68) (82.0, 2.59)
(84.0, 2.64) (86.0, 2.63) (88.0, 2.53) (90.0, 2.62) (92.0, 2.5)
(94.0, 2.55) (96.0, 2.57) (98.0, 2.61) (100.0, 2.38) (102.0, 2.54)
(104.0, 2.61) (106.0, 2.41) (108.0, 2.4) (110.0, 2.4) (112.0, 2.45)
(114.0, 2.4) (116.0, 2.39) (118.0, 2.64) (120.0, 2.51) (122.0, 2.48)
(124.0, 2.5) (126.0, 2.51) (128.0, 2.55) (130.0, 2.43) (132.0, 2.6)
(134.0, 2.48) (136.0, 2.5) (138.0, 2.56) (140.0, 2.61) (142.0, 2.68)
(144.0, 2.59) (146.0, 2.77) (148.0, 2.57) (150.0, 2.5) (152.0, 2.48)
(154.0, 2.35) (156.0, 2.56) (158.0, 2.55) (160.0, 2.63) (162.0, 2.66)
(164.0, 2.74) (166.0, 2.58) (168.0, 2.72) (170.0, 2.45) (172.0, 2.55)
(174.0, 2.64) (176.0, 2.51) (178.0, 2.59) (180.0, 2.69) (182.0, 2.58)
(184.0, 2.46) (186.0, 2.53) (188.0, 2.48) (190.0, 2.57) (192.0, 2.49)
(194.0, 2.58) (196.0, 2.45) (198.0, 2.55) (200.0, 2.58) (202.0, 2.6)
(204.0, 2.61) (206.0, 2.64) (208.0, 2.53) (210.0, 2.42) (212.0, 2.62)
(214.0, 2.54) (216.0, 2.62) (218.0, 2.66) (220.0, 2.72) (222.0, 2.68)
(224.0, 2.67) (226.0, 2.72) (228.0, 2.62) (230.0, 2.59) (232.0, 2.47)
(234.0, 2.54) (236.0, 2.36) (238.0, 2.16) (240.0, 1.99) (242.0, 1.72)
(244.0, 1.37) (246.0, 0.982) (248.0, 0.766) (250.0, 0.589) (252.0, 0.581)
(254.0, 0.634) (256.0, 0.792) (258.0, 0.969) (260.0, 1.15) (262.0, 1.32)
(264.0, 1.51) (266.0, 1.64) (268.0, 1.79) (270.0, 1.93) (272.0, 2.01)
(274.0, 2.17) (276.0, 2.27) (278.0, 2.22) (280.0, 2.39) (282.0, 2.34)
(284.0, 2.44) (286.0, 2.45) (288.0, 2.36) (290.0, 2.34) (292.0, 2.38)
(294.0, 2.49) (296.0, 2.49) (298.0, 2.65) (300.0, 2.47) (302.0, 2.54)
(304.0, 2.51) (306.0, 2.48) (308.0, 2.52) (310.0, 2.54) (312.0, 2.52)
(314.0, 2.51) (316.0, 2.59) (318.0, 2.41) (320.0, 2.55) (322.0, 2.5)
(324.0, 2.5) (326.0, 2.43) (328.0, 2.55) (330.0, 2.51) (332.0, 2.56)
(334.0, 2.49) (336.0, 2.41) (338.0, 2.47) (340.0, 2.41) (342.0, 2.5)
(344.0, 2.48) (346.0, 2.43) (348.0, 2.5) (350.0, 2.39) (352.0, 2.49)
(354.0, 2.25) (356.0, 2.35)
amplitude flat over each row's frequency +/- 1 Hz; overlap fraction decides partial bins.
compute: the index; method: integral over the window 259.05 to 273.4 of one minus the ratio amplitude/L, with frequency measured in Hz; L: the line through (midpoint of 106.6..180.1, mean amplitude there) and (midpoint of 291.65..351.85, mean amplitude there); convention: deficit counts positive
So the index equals 5.0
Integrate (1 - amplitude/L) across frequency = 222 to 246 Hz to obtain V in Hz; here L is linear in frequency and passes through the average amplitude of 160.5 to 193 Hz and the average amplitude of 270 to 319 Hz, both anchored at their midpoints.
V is 2.4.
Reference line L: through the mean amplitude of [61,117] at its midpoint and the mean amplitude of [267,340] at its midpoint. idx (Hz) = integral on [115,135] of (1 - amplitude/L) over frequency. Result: 0.39 Hz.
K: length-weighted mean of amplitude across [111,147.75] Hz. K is 2.54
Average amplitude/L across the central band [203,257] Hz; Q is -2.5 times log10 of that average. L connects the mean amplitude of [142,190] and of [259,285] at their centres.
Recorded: 0.08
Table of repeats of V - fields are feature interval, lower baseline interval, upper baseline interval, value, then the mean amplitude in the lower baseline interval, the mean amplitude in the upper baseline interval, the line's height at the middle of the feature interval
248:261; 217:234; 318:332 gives 9.1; 2.64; 2.5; 2.6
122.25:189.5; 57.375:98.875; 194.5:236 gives 1.4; 2.66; 2.59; 2.62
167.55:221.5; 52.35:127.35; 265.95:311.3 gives -2.5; 2.59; 2.34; 2.46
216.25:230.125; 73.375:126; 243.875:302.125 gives -4.5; 2.54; 1.8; 2.01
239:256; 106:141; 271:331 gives 9.6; 2.49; 2.44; 2.45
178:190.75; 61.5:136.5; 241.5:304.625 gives -2.0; 2.57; 1.82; 2.2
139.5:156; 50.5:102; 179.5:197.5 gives 0.1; 2.65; 2.53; 2.58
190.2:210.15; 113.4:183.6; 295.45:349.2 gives -0.1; 2.56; 2.5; 2.54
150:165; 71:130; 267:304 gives -0.5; 2.54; 2.32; 2.48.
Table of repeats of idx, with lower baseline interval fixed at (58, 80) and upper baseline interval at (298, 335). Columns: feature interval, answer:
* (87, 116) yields 2.1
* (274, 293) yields 1.5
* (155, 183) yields 0.3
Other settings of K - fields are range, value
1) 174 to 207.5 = 2.56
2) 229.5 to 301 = 1.87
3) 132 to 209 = 2.57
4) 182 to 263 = 2.11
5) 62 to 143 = 2.57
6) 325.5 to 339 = 2.49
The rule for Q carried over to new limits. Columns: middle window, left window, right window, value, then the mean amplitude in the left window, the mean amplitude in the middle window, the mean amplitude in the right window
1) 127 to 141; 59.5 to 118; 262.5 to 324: 0.00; 2.59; 2.53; 2.33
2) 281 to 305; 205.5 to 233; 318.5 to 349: 0.03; 2.61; 2.46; 2.48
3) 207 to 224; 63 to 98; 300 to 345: -0.01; 2.66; 2.6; 2.5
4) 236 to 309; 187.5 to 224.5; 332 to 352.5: 0.32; 2.58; 1.88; 2.46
